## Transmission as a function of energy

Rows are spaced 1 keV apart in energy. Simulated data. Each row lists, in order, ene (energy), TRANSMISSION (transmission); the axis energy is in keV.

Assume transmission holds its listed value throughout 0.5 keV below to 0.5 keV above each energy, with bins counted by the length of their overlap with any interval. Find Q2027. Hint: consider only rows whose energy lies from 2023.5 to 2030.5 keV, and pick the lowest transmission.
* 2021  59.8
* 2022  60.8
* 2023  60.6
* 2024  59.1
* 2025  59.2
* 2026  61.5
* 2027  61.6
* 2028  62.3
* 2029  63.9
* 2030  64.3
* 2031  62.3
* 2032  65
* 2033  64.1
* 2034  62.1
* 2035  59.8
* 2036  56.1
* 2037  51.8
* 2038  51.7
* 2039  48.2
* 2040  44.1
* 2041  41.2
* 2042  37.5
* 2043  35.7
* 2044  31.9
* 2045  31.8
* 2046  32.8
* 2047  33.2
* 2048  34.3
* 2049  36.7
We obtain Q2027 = 59.1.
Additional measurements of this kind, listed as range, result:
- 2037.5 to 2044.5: 31.9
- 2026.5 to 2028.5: 61.6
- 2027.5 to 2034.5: 62.1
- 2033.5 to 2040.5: 44.1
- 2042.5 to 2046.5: 31.8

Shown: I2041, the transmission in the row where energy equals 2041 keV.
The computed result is 41.2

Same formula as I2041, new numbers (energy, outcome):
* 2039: 48.2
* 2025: 59.2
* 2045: 31.8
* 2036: 56.1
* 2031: 62.3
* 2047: 33.2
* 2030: 64.3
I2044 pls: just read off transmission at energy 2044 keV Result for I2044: 31.9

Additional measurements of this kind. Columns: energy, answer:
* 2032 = 65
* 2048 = 34.3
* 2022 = 60.8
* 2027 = 61.6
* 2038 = 51.7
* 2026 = 61.5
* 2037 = 51.8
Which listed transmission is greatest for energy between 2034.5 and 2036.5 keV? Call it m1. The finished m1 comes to 59.8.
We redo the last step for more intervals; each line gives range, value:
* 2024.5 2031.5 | 64.3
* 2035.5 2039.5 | 56.1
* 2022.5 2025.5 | 60.6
